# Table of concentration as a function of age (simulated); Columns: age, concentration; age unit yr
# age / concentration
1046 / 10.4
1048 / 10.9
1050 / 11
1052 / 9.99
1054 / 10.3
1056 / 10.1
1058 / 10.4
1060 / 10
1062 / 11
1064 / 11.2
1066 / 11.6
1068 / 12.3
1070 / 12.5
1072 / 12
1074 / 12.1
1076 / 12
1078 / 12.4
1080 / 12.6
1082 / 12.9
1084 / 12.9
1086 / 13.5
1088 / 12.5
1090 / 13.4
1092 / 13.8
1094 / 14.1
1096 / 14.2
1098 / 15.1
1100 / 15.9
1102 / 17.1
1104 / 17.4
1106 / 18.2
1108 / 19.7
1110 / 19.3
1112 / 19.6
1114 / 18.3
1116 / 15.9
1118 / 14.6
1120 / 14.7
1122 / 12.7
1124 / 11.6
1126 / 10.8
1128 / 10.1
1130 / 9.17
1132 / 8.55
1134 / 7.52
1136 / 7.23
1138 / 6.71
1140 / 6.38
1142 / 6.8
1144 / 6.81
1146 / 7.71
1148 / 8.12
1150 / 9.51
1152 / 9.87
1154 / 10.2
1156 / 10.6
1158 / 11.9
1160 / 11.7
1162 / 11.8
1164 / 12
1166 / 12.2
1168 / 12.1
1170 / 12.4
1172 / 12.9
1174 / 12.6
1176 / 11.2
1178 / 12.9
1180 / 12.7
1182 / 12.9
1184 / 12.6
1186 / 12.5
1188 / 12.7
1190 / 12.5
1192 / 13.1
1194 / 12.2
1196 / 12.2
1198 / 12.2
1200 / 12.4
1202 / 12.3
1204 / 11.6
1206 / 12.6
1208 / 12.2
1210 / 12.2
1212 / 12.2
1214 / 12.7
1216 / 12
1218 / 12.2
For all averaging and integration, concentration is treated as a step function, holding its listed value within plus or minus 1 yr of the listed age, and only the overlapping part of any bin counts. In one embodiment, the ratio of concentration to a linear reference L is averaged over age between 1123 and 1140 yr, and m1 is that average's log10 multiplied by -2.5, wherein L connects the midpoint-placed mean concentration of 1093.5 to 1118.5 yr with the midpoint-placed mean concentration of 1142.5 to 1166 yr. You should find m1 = 0.46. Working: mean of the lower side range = 17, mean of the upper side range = 10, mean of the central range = 8.81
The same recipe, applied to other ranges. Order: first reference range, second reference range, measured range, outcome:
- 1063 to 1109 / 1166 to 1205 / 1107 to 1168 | 0.155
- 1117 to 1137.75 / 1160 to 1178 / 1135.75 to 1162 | 0.274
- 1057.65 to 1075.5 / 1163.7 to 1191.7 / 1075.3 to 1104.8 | -0.192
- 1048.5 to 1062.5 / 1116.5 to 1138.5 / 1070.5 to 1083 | -0.182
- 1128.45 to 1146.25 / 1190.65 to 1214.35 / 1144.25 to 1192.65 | -0.174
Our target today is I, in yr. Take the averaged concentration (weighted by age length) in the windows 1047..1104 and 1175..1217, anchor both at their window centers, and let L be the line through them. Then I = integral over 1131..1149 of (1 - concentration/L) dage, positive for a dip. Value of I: 7.4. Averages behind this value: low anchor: 12.5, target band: 7.31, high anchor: 12.4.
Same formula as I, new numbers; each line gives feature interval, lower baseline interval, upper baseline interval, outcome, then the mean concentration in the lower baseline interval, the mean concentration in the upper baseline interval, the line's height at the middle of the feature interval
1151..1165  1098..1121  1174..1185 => 2.8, 17.2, 12.5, 13.9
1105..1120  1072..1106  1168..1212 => -4.6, 13.9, 12.4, 13.6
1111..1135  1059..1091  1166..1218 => -1.0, 12.2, 12.4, 12.3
